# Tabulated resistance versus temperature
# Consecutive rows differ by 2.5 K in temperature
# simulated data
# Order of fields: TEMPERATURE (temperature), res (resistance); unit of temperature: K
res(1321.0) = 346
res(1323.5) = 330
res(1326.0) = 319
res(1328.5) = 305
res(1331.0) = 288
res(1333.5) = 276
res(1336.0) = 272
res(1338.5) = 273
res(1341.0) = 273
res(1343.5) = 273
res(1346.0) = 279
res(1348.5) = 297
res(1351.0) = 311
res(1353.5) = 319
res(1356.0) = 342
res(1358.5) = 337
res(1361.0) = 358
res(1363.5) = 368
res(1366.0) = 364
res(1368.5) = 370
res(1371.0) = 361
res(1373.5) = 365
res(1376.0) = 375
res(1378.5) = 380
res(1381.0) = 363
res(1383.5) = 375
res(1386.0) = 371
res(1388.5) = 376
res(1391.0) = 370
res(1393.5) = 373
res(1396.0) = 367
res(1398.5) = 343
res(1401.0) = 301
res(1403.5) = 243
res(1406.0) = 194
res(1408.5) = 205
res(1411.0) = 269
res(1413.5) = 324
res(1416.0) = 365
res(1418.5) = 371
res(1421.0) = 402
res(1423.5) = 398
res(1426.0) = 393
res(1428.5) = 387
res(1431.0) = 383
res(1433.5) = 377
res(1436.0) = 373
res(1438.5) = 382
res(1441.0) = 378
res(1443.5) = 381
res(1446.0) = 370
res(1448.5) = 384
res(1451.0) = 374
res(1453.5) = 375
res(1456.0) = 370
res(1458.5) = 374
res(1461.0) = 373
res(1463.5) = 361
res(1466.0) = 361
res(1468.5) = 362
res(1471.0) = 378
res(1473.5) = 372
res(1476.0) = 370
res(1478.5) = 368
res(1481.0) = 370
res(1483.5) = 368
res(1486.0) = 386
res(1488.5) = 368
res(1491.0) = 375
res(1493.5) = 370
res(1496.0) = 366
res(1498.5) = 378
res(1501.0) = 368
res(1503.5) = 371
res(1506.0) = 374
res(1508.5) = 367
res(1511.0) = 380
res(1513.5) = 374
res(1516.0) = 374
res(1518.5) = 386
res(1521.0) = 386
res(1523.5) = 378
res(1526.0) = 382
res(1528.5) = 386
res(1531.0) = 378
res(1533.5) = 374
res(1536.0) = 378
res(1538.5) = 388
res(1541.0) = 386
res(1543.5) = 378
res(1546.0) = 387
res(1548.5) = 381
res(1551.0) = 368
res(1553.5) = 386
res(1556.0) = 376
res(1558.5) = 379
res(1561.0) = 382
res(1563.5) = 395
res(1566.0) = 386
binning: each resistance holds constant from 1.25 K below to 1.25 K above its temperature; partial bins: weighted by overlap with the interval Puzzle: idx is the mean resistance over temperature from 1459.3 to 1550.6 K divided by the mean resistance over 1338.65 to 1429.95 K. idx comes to 1.11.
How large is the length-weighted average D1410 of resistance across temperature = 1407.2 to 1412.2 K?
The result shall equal 236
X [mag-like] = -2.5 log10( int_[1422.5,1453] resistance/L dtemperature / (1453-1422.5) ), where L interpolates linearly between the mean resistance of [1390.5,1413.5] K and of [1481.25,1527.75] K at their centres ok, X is -0.18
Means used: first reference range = 295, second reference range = 375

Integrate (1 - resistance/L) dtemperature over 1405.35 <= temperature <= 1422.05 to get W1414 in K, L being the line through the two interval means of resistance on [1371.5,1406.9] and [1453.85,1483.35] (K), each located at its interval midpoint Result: 2.15 K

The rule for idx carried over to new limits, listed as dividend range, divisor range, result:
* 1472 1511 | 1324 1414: 1.16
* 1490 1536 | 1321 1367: 1.21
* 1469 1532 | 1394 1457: 1.08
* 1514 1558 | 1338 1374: 1.17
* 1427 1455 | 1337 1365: 1.21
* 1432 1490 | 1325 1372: 1.18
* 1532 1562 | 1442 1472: 1.02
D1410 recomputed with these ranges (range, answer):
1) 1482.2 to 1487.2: 377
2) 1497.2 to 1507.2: 373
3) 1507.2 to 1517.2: 374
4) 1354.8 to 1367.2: 354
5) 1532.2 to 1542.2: 381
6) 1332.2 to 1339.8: 274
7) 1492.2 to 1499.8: 371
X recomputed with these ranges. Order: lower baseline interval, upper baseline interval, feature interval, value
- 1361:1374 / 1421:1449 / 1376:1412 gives 0.14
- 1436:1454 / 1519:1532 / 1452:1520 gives 0.02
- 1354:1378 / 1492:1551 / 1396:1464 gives 0.05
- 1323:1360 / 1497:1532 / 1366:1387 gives -0.17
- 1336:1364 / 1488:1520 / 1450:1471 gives -0.04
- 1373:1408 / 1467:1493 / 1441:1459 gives -0.04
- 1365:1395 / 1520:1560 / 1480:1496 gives 0.01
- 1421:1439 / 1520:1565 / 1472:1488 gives 0.03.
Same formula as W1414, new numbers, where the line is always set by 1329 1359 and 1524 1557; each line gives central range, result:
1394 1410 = 2.0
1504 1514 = -0.2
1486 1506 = -0.6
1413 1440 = -4.0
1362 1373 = -2.2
